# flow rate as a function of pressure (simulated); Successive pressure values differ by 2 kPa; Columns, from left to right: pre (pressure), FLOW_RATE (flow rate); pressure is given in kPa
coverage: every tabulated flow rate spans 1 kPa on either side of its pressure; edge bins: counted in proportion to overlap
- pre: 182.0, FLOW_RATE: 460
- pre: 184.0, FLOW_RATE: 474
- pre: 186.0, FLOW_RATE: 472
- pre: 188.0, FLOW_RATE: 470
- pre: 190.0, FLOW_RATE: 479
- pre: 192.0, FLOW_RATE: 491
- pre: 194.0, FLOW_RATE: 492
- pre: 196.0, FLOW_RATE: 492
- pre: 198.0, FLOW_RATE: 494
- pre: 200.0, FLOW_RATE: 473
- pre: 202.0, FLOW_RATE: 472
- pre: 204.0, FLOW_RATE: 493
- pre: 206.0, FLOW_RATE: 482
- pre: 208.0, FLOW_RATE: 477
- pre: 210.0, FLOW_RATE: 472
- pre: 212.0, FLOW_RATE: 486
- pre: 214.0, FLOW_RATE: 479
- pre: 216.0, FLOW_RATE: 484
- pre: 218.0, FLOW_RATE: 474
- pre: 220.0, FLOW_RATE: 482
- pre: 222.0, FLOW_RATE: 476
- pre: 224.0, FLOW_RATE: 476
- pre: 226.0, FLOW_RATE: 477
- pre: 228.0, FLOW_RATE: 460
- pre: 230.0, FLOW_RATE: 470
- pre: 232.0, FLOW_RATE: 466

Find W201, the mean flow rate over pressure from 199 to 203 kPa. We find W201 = 472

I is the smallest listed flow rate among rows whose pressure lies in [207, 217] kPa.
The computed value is 472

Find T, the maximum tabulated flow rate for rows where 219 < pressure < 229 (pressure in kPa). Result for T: 482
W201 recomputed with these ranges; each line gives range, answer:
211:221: 481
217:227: 477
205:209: 480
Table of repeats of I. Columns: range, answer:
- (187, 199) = 470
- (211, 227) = 474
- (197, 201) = 473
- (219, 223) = 476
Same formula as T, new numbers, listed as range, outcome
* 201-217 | 493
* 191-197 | 492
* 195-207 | 494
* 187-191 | 479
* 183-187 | 474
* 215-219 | 484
